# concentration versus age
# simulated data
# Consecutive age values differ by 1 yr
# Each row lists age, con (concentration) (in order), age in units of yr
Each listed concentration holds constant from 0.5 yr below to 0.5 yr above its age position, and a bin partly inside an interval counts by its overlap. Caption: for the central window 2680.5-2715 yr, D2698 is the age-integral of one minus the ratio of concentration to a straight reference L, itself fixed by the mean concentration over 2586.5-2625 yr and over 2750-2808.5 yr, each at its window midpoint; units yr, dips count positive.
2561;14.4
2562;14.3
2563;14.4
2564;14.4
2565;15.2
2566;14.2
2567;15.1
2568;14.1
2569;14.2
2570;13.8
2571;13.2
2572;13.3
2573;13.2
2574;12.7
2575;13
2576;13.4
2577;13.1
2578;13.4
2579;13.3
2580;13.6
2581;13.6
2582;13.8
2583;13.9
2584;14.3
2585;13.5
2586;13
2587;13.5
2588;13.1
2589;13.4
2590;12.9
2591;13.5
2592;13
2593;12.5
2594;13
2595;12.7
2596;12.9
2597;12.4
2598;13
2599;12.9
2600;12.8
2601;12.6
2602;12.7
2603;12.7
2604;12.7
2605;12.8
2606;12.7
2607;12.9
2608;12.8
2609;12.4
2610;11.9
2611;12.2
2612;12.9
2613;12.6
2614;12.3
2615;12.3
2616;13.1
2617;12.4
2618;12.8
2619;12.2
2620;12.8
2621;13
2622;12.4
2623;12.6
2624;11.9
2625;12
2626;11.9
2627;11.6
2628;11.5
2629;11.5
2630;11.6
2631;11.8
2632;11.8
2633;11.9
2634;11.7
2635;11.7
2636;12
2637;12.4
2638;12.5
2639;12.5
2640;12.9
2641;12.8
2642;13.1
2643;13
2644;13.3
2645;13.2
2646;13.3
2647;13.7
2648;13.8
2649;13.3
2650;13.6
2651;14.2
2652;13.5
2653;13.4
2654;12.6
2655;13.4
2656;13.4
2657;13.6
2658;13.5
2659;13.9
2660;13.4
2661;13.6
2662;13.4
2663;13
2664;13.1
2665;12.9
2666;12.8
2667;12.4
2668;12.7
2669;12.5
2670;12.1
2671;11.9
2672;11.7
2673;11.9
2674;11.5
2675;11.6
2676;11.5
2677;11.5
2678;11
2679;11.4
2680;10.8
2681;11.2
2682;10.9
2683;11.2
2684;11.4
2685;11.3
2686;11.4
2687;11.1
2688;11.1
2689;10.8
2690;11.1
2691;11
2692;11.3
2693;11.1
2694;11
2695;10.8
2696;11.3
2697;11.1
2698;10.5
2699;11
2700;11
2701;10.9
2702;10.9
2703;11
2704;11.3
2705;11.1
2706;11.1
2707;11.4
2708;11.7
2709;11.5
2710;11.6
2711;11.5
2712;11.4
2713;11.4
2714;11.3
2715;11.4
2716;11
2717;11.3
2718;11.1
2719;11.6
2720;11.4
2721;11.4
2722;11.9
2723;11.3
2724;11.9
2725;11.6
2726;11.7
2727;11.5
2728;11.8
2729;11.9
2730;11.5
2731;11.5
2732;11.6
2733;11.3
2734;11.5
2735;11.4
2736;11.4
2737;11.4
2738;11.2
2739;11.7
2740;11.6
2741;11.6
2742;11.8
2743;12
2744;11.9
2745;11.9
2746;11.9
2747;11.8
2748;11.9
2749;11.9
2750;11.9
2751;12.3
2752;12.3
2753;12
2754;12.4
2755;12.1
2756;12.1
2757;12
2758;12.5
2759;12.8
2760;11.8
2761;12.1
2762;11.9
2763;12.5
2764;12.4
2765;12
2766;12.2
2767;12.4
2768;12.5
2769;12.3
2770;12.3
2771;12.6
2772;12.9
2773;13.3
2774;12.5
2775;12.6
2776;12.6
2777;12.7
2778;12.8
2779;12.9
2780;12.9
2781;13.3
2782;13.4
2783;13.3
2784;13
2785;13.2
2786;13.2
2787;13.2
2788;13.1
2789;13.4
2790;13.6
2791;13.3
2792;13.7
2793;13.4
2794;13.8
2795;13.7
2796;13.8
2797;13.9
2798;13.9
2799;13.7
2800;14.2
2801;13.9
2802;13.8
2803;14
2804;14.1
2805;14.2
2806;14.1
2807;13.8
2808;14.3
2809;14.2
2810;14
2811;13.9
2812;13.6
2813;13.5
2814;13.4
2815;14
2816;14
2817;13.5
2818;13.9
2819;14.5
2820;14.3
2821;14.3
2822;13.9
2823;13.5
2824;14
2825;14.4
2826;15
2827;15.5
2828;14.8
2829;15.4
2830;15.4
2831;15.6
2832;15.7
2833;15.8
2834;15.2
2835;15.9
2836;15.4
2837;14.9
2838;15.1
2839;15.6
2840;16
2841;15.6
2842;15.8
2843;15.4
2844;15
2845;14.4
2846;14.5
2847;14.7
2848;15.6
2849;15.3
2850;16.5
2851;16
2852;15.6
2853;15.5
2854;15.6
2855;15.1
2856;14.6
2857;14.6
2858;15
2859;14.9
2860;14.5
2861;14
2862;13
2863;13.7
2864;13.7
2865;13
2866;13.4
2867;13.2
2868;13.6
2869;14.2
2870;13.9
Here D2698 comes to 4.55 yr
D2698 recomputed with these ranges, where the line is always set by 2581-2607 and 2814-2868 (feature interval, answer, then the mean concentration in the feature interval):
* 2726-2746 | 3.5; 11.6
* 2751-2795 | 4.8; 12.7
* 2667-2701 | 5.8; 11.3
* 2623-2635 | 1.4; 11.8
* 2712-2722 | 1.8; 11.4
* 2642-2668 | 0.3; 13.3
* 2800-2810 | 0.3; 14.1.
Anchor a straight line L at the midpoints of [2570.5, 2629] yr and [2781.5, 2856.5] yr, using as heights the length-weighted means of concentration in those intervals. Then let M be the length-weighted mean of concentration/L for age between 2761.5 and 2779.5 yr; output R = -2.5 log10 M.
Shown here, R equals 0.13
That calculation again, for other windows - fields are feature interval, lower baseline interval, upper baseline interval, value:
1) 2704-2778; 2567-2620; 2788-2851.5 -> 0.179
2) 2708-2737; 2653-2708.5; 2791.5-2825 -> 0.090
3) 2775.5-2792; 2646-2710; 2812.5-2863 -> 0.061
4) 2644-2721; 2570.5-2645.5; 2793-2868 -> 0.119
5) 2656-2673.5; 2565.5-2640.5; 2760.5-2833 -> 0.016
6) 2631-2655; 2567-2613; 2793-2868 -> 0.046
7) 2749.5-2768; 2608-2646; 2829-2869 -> 0.139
